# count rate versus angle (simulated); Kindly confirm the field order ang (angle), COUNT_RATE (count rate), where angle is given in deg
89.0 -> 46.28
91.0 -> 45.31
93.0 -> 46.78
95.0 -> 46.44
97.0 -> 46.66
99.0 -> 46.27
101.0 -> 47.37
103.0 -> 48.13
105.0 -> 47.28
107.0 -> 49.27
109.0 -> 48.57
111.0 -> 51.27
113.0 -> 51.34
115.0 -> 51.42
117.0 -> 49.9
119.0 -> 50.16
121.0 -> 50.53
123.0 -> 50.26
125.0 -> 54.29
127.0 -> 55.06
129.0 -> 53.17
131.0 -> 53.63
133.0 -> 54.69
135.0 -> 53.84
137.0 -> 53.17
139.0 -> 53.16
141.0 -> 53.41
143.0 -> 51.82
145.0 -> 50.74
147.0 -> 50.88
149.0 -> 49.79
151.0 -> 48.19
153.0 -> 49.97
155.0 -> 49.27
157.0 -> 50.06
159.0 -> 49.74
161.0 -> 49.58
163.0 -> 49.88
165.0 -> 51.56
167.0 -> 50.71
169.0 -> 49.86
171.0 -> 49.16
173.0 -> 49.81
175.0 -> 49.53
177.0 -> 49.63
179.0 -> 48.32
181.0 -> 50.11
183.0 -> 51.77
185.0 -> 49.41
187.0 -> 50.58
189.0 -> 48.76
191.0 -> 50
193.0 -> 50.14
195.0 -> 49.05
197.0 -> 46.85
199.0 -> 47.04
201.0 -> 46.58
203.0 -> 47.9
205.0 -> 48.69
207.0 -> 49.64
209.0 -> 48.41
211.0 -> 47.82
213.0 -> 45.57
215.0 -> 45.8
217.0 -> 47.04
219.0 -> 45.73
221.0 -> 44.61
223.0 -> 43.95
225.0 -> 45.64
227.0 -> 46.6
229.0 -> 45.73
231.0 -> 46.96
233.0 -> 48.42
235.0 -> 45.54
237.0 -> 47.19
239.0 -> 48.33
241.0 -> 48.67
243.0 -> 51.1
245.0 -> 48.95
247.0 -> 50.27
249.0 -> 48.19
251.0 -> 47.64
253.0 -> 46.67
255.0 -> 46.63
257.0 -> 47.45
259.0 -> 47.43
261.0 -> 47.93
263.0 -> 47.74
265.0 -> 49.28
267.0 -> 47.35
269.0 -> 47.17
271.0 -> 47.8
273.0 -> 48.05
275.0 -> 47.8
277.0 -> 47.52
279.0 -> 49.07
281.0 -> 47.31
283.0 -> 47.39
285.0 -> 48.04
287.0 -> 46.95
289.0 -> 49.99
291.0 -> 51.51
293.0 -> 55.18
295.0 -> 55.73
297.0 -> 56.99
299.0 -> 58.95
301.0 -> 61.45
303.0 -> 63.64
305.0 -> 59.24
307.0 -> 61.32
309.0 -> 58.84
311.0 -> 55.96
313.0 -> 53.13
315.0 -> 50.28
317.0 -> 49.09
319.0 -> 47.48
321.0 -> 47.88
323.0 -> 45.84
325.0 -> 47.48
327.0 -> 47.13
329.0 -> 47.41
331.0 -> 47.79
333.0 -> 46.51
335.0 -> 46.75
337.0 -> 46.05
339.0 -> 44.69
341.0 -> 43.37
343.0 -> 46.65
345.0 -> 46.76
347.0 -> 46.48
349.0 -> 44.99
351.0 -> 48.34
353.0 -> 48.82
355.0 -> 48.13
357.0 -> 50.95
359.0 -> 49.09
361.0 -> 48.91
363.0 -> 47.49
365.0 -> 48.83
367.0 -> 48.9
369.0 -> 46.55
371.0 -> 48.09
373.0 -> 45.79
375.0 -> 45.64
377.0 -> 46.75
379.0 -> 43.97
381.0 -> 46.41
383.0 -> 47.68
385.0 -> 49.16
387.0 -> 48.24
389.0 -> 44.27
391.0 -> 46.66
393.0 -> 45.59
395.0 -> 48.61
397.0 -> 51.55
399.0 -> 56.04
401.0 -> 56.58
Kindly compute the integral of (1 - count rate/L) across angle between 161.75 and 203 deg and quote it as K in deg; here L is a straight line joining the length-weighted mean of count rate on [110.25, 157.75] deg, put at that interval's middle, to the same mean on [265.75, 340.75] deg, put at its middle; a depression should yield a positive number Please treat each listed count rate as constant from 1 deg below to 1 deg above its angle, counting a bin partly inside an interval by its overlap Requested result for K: 1.6 deg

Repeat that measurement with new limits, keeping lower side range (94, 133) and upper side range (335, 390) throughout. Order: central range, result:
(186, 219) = 0.7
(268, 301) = -1.8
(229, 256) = 0.3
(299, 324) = -3.7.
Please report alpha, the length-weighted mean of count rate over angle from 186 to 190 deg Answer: 49.7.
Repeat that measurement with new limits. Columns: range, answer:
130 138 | 53.8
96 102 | 46.8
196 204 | 47.1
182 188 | 50.6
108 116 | 50.7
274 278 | 47.7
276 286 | 47.9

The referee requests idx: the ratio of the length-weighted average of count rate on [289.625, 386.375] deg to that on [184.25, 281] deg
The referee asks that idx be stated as 1.05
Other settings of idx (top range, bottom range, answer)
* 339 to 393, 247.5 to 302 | 0.95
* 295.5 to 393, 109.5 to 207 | 0.98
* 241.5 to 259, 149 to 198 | 0.97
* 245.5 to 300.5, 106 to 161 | 0.96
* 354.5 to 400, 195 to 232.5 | 1.03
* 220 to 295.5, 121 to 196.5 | 0.94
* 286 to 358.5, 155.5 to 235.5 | 1.05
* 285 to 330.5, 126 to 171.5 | 1.03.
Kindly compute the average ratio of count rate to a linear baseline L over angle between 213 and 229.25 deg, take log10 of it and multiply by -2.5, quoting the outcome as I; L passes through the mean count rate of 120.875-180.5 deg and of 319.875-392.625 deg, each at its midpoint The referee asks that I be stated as 0.09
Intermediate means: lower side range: 51.1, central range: 45.6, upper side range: 47.1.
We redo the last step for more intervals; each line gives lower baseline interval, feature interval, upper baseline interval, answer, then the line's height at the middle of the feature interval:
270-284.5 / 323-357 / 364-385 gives 0.01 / 47.3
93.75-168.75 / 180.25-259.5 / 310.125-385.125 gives 0.03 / 49.4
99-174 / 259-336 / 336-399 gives -0.05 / 48.4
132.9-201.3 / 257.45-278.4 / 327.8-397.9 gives 0.02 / 48.6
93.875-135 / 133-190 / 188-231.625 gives -0.04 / 48.8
